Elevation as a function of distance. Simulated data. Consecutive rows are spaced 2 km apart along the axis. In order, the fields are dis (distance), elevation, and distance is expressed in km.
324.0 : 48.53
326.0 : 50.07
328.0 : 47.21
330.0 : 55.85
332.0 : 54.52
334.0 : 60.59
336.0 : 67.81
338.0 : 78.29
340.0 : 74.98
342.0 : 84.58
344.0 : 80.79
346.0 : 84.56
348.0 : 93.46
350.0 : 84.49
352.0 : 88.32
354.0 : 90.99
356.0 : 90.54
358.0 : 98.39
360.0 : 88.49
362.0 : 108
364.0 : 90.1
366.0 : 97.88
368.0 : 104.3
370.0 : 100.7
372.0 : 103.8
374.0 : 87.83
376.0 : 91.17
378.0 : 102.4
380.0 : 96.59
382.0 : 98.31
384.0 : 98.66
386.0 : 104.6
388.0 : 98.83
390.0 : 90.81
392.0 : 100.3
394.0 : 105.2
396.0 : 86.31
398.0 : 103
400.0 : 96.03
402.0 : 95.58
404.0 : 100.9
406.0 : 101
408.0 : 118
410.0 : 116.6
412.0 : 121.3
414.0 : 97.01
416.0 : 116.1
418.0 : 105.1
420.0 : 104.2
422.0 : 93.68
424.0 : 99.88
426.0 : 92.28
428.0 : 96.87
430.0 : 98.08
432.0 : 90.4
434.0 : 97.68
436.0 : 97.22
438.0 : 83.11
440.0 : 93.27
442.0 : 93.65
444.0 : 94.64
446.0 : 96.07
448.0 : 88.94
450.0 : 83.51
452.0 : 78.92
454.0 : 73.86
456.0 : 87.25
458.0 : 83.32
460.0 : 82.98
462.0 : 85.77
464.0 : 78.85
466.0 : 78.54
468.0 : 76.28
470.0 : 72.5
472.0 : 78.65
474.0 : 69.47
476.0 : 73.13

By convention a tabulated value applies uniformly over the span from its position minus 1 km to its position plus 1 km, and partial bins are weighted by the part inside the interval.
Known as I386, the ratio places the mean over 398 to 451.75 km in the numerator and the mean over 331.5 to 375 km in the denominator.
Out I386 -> 1.13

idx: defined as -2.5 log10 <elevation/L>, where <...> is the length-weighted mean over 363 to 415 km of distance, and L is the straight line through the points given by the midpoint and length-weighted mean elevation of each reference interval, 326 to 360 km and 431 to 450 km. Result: -0.19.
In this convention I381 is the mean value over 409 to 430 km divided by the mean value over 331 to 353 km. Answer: 1.34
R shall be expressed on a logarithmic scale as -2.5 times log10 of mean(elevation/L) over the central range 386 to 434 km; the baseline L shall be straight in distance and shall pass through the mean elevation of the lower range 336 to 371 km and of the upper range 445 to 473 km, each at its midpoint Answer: -0.18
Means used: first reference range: 89.9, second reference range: 81.8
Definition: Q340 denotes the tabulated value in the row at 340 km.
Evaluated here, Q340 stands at 74.98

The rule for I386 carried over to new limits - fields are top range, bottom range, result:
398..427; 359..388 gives 1.06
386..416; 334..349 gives 1.30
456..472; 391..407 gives 0.81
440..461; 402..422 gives 0.81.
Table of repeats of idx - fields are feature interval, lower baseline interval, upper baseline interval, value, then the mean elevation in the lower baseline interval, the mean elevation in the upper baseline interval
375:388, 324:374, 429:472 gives -0.184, 81.9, 86.2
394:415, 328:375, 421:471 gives -0.196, 84.8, 87.9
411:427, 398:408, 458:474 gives -0.092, 101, 78.7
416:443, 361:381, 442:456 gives -0.081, 98.3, 86.6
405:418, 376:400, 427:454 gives -0.171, 98.2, 91.1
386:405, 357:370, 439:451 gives -0.025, 98.1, 91.7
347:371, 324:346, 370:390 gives -0.147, 65.6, 97.8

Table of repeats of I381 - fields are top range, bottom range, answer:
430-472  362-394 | 0.87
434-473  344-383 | 0.90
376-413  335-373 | 1.13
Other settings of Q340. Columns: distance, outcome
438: 83.11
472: 78.65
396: 86.31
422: 93.68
